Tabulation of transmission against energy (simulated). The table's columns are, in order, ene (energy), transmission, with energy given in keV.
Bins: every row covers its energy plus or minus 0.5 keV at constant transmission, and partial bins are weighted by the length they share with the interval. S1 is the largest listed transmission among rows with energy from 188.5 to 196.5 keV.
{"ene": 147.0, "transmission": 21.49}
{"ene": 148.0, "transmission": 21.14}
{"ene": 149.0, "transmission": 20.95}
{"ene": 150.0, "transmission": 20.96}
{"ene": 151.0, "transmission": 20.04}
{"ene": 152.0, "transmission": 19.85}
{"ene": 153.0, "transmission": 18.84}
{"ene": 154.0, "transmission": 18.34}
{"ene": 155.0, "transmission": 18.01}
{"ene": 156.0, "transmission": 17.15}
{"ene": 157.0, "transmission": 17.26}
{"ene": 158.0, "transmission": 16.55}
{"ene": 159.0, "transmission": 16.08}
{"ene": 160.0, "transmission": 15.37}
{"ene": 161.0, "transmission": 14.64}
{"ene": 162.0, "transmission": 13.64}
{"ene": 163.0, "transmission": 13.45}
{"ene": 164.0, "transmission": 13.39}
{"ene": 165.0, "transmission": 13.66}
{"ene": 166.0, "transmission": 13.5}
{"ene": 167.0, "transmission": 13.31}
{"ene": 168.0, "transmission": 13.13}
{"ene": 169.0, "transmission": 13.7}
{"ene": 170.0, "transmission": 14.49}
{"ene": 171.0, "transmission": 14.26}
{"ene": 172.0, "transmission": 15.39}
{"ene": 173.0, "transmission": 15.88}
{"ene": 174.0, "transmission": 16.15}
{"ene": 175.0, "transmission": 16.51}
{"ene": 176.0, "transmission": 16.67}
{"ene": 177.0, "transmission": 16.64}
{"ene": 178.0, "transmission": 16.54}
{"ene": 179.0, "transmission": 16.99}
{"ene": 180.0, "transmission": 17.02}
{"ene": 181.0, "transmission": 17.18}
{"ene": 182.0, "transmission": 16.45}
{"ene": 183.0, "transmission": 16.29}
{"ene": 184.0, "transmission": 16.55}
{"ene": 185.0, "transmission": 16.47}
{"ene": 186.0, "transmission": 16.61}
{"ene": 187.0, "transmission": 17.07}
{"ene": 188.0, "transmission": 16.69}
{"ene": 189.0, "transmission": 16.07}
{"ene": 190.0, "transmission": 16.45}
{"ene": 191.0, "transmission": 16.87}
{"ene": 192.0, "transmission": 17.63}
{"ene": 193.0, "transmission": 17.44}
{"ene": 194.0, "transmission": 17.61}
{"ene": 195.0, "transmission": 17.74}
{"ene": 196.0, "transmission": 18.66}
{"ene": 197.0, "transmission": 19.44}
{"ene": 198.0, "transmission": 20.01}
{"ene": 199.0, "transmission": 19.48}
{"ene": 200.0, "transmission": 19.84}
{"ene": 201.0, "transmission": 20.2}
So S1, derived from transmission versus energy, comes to 18.66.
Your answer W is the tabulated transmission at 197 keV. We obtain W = 19.44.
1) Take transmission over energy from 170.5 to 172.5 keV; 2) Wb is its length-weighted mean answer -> 14.8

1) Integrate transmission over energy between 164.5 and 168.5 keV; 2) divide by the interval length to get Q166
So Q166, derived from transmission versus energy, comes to 13.4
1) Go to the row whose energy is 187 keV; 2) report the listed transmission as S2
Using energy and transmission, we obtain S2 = 17.07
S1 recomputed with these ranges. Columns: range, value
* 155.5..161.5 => 17.26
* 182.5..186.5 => 16.61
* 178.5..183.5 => 17.18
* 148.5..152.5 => 20.96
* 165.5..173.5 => 15.88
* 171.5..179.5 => 16.99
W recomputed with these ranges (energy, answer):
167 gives 13.31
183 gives 16.29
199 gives 19.48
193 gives 17.44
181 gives 17.18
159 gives 16.08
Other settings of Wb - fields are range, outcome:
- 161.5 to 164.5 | 13.5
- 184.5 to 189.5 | 16.6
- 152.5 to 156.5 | 18.1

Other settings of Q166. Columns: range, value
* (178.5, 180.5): 17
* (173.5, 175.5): 16.3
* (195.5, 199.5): 19.4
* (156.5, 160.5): 16.3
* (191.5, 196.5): 17.8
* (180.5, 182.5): 16.8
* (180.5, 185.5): 16.6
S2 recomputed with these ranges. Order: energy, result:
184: 16.55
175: 16.51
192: 17.63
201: 20.2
